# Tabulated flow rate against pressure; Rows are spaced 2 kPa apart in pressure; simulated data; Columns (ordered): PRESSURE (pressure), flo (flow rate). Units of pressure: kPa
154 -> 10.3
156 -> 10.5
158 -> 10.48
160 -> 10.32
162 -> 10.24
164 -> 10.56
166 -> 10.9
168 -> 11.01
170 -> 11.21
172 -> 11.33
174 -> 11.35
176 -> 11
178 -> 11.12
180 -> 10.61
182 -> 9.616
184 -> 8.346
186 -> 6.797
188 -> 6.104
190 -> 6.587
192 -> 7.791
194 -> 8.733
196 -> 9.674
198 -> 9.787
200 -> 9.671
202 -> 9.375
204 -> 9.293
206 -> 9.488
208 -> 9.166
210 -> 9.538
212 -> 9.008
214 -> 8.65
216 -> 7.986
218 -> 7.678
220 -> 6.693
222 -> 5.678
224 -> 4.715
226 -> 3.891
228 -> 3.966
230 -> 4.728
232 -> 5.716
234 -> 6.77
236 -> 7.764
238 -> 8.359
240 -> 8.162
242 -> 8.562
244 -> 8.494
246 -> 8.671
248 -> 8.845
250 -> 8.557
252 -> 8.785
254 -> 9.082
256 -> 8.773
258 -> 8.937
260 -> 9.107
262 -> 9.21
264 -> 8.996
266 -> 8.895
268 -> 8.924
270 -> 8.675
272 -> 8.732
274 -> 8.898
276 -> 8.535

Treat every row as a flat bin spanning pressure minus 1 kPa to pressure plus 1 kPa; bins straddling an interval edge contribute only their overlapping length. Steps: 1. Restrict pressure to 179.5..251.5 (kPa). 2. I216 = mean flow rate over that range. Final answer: 7.86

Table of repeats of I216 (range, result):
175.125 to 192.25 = 8.68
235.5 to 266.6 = 8.71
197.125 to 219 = 9.05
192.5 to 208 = 9.36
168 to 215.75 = 9.33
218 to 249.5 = 6.79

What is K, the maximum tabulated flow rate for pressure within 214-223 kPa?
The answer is 8.65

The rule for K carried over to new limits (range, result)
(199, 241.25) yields 9.671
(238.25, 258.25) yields 9.082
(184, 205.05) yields 9.787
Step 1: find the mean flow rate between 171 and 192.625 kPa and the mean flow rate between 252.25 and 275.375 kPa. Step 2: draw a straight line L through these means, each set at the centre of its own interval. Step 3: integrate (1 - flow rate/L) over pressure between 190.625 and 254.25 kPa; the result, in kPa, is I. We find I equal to 8.1 kPa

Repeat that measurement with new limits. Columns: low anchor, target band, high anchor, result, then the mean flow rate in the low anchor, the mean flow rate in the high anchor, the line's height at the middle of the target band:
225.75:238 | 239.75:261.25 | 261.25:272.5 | -3.8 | 5.8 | 8.91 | 7.46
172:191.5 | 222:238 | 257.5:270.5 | 6.1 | 9.14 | 8.98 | 9.04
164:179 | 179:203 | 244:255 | 4.4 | 11.1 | 8.76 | 10.5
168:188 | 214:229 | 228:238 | 2.3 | 9.99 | 6.23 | 7.02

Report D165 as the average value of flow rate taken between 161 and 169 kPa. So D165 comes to 10.7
